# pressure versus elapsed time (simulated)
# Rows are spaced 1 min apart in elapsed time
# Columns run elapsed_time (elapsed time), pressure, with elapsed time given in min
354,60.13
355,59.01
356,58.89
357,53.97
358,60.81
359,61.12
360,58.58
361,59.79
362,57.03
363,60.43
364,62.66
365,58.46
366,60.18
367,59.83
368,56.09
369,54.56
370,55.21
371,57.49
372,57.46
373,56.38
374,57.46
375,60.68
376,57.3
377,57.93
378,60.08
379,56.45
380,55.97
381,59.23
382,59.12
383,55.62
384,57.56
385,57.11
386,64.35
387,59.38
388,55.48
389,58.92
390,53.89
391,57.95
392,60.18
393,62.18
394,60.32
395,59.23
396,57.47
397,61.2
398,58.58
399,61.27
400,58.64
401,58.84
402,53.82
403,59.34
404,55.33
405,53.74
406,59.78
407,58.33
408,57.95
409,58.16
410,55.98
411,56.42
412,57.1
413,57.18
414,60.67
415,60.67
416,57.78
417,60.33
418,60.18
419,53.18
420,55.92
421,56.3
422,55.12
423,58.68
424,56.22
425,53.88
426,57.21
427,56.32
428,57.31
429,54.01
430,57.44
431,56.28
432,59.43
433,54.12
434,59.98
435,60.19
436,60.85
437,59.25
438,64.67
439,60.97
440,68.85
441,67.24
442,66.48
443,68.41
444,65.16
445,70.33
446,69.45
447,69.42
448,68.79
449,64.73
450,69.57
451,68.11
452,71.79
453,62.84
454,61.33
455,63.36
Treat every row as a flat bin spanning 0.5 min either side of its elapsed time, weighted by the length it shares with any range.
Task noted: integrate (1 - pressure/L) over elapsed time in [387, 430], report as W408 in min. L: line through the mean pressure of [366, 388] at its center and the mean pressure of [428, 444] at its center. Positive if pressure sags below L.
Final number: 1.4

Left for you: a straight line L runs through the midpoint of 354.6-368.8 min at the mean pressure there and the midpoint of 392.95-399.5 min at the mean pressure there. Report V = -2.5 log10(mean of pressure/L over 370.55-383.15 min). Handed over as 0.028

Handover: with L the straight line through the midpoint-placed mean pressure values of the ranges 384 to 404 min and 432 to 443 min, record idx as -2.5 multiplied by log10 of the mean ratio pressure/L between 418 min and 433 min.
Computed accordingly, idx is 0.09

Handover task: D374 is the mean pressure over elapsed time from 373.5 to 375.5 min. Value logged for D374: 59.1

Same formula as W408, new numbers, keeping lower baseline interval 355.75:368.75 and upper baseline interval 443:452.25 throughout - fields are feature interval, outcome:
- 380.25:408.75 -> 1.9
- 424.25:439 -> 1.9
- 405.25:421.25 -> 1.7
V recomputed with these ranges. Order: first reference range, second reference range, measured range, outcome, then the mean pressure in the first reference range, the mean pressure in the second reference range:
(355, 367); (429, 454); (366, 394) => 0.04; 59.3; 64.1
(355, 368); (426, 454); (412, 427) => 0.09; 59.2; 63.3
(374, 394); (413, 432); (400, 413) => 0.01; 58.4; 57.1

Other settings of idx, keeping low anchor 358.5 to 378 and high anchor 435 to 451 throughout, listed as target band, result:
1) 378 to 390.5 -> 0.04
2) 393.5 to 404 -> 0.05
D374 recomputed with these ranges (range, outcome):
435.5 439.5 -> 61.4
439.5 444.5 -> 67.2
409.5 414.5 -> 57.5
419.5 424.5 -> 56.4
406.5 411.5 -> 57.4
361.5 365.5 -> 59.6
